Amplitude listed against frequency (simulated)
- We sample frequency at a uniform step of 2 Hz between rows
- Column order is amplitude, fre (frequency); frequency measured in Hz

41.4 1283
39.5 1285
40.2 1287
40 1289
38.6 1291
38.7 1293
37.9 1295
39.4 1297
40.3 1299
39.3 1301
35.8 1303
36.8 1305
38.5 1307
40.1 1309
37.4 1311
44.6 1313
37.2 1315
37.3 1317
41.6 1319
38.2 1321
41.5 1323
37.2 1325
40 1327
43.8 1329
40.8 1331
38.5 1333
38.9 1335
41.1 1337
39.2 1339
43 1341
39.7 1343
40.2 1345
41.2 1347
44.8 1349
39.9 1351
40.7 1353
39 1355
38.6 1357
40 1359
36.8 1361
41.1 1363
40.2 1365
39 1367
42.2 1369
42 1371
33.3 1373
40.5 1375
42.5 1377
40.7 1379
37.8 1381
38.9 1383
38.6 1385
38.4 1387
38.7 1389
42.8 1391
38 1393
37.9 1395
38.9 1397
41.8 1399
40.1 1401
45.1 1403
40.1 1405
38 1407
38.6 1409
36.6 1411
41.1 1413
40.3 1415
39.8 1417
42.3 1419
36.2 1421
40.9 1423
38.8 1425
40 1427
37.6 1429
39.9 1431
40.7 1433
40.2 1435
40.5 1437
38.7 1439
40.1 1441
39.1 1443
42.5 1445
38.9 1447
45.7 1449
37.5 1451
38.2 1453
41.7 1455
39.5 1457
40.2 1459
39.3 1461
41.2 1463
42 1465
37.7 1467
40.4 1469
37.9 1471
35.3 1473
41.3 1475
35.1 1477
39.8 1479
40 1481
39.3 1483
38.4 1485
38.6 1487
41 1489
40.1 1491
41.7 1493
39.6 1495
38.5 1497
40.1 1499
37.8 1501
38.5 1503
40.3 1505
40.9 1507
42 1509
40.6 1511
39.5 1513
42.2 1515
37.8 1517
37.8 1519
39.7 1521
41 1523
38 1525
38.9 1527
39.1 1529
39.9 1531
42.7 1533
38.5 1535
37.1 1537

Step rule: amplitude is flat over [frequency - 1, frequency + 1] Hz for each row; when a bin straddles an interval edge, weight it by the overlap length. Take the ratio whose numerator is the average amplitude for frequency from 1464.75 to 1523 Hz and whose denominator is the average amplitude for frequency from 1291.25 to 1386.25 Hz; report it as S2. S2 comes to 0.99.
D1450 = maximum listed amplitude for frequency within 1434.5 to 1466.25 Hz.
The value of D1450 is 45.7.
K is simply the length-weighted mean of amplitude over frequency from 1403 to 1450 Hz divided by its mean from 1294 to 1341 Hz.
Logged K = 1.01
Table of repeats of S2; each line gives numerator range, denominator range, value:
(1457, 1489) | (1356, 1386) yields 0.99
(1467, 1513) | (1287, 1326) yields 1.01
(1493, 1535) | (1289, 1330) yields 1.01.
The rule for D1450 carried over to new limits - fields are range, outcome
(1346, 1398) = 44.8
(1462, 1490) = 42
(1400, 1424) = 45.1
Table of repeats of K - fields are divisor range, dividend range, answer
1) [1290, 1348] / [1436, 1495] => 1.00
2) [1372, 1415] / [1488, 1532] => 1.01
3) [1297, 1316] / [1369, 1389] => 1.01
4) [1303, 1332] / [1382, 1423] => 1.00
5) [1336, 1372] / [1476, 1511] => 0.98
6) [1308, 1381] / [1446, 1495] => 0.99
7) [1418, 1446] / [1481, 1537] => 1.00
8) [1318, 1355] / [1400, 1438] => 0.98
